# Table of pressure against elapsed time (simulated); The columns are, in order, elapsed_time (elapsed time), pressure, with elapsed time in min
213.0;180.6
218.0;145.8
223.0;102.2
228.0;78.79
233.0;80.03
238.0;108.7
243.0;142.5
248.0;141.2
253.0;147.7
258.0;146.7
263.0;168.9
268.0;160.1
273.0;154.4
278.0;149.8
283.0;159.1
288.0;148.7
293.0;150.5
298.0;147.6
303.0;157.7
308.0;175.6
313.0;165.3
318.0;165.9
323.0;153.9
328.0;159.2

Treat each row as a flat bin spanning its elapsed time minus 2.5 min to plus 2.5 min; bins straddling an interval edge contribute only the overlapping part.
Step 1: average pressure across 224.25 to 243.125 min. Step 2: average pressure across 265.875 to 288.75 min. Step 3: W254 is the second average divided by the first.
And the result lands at 1.6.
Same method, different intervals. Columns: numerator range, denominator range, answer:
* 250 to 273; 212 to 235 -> 1.36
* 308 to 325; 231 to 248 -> 1.42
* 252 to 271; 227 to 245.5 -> 1.50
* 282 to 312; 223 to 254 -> 1.38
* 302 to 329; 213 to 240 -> 1.48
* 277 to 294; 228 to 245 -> 1.45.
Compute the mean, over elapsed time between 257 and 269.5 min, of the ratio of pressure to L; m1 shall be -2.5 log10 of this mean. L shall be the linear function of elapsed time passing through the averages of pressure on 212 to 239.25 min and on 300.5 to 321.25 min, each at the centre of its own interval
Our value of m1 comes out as -0.17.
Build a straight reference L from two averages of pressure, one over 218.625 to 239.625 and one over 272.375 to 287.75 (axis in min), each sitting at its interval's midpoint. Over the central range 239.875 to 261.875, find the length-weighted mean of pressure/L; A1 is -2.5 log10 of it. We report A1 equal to -0.20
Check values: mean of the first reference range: 96.5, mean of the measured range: 145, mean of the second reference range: 154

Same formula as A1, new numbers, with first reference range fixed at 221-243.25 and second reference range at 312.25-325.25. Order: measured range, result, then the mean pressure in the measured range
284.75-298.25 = -0.061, 150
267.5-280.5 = -0.196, 154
